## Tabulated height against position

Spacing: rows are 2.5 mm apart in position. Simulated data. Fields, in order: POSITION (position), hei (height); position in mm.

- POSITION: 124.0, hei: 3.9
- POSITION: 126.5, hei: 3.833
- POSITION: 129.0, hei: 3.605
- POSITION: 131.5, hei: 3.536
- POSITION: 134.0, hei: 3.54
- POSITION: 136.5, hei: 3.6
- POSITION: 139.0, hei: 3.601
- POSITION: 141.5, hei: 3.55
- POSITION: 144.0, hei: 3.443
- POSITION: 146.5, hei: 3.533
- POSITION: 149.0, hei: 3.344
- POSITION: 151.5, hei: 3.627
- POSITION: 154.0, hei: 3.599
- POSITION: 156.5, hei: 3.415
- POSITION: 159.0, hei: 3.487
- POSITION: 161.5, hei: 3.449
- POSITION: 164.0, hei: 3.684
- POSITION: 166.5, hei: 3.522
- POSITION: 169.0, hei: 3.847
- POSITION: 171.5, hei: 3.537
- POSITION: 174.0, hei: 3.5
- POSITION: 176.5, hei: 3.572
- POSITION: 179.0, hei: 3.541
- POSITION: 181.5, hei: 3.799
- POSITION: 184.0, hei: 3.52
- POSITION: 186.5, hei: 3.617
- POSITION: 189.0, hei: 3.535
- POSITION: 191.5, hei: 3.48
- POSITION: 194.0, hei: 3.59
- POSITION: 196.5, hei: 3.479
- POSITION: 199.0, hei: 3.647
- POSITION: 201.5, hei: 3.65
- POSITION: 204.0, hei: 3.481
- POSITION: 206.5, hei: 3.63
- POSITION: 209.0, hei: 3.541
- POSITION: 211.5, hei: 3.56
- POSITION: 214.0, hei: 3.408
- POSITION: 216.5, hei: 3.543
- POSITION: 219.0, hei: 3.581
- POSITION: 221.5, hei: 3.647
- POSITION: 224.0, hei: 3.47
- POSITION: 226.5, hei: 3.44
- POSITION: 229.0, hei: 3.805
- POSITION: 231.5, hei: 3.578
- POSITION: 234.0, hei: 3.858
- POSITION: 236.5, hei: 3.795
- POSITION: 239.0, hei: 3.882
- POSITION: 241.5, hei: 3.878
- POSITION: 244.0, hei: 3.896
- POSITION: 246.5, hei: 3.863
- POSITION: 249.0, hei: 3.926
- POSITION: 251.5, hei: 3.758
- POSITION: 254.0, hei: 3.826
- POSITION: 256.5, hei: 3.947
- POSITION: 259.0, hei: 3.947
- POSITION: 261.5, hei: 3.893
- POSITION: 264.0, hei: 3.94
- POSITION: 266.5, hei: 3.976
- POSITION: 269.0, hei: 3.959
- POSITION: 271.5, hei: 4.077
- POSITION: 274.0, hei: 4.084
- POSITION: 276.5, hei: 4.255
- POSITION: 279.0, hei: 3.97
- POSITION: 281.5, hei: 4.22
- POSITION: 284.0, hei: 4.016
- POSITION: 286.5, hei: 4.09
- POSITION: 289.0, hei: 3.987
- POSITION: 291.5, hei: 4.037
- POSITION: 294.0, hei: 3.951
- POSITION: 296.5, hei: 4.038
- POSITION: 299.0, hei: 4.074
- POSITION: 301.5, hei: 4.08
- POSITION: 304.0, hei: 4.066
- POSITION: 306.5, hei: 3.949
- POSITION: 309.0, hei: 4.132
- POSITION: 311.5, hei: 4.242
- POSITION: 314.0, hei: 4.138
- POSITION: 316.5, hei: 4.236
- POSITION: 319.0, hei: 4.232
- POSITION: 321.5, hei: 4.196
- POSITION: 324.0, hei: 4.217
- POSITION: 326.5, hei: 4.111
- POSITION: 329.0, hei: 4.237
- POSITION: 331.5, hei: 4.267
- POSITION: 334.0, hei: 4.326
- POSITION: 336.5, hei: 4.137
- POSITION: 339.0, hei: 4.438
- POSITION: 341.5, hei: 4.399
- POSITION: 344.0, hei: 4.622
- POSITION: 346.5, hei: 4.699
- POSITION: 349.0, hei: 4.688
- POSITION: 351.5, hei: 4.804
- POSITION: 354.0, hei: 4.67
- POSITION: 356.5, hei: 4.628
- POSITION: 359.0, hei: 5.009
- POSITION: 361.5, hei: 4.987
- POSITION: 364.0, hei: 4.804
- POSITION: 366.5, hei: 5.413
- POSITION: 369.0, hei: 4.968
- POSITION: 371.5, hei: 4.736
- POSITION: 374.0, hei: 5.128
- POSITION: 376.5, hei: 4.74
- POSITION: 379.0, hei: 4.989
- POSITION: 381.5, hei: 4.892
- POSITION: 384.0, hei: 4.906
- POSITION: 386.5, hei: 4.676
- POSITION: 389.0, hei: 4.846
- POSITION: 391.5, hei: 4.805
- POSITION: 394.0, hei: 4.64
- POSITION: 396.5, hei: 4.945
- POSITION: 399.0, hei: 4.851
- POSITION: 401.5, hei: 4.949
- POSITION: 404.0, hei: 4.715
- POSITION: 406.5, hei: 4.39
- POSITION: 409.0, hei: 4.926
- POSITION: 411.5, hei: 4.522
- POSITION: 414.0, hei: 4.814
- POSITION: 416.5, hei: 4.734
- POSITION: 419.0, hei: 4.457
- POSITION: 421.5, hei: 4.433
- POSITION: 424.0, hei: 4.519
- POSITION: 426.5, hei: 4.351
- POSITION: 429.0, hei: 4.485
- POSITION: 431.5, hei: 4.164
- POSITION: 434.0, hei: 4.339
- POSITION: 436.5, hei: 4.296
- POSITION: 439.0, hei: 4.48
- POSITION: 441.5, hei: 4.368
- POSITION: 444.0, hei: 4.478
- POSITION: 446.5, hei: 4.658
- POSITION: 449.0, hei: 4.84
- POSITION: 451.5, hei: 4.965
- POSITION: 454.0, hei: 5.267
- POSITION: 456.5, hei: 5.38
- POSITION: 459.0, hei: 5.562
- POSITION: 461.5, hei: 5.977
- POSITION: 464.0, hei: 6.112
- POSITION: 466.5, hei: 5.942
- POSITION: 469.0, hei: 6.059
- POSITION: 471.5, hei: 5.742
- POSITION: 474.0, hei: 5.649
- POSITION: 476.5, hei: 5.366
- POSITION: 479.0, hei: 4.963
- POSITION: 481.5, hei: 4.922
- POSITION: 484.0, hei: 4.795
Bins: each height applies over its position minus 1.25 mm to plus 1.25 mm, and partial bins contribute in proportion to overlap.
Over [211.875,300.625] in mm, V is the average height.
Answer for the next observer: 3.87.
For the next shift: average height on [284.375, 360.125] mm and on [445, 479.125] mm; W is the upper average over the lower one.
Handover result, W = 1.28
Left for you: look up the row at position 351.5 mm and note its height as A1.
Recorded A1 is 4.804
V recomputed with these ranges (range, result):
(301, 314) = 4.1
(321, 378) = 4.63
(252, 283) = 4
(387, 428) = 4.68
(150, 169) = 3.56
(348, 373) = 4.88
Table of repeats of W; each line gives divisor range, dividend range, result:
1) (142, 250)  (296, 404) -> 1.26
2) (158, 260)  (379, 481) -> 1.35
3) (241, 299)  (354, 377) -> 1.24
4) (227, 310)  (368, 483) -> 1.24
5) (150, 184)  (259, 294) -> 1.13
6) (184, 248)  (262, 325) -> 1.12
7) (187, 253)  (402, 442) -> 1.24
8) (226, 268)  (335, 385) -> 1.24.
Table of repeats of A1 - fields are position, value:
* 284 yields 4.016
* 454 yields 5.267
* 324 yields 4.217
